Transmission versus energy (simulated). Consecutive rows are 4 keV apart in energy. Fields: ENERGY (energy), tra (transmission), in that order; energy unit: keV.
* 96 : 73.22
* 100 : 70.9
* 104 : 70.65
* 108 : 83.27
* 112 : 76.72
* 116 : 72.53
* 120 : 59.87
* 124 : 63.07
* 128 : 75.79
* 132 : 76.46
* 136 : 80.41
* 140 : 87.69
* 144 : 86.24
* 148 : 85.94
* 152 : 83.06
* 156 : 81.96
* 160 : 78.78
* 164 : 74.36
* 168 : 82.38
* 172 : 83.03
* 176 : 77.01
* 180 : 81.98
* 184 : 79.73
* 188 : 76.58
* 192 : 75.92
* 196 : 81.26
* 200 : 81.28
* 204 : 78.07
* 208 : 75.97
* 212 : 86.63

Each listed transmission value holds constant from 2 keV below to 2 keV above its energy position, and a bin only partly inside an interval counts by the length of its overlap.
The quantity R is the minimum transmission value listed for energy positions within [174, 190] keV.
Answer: 76.58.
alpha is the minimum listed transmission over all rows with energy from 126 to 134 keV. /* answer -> 75.79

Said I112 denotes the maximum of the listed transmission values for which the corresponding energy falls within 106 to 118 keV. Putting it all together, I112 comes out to 83.27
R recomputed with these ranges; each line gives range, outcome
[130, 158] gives 76.46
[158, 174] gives 74.36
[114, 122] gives 59.87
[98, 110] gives 70.65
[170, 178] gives 77.01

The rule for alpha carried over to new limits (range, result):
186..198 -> 75.92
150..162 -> 78.78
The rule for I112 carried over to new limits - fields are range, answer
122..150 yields 87.69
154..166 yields 81.96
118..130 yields 75.79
